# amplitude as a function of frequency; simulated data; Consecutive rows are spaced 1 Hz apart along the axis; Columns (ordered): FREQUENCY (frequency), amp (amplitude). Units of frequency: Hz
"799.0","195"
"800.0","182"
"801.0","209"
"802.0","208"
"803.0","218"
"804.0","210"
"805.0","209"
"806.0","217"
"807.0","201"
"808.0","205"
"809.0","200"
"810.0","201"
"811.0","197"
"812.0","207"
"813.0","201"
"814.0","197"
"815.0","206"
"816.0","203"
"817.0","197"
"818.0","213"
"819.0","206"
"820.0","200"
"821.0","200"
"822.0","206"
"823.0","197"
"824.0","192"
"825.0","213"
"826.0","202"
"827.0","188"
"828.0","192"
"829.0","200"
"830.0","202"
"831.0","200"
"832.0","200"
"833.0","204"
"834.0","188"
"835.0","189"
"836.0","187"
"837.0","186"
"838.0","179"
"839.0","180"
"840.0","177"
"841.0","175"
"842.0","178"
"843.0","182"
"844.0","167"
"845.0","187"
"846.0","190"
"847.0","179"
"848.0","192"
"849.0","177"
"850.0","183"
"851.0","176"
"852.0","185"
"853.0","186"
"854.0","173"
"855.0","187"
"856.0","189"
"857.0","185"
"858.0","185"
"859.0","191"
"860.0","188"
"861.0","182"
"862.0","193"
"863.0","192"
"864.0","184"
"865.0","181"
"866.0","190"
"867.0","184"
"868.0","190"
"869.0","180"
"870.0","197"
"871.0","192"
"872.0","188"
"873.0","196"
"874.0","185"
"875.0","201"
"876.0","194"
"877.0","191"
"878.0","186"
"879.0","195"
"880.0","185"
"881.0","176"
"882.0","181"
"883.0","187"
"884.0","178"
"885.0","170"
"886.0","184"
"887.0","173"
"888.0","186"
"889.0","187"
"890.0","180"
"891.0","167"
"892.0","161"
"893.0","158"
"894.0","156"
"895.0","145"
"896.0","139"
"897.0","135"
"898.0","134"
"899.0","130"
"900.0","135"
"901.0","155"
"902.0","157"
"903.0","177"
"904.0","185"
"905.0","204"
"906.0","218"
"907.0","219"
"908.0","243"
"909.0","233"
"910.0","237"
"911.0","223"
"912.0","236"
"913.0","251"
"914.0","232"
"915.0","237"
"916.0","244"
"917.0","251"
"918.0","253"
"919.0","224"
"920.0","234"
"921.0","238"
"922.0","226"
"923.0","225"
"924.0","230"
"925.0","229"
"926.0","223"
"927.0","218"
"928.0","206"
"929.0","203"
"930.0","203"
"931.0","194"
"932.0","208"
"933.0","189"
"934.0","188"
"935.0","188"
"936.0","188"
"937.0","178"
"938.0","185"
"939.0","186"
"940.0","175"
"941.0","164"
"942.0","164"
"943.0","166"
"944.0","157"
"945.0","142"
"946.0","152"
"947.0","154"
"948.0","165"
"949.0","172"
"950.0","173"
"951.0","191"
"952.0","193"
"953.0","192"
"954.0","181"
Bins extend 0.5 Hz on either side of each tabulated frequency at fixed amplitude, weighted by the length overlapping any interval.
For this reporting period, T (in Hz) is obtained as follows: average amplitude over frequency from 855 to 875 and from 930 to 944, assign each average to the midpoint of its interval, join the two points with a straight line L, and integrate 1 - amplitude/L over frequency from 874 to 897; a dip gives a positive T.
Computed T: 1.4 Hz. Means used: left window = 188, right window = 182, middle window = 176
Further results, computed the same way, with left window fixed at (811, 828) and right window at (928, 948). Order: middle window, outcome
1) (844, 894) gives 2.1 Hz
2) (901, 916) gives -2.7 Hz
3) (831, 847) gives 1.0 Hz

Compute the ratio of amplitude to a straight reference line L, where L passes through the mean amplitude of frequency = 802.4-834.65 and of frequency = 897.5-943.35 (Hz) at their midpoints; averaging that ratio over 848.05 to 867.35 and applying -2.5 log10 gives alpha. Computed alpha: 0.10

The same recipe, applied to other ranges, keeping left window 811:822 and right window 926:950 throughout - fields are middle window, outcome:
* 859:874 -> 0.03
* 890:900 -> 0.26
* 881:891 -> 0.06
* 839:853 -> 0.10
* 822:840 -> 0.04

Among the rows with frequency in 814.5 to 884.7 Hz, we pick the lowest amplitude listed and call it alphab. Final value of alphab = 167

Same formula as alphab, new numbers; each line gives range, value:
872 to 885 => 170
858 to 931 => 130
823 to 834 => 188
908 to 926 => 223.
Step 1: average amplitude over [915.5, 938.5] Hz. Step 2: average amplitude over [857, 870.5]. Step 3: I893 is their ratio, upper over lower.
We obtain 1.1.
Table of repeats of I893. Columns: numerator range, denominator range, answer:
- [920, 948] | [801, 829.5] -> 0.95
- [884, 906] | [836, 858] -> 0.90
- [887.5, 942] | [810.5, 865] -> 1.03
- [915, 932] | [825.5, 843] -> 1.19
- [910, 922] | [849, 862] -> 1.29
